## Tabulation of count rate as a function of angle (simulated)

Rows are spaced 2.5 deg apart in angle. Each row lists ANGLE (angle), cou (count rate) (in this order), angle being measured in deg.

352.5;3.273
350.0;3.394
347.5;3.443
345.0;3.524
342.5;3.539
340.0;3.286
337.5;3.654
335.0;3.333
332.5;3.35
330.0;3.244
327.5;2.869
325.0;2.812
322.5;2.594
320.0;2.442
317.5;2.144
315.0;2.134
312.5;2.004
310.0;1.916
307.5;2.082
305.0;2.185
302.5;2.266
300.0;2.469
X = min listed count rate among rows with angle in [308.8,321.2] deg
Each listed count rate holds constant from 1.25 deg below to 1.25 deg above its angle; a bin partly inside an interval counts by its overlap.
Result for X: 1.916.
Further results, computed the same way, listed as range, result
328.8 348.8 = 3.244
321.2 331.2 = 2.594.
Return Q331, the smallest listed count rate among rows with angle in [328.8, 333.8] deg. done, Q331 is 3.244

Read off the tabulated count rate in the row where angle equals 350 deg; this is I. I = 3.394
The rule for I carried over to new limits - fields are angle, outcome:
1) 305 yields 2.185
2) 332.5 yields 3.35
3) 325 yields 2.812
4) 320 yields 2.442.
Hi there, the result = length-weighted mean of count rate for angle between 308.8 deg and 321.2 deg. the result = 2.13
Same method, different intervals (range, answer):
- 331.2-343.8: 3.43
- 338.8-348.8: 3.45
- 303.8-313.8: 2.05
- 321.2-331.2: 2.88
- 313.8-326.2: 2.42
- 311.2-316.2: 2.07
